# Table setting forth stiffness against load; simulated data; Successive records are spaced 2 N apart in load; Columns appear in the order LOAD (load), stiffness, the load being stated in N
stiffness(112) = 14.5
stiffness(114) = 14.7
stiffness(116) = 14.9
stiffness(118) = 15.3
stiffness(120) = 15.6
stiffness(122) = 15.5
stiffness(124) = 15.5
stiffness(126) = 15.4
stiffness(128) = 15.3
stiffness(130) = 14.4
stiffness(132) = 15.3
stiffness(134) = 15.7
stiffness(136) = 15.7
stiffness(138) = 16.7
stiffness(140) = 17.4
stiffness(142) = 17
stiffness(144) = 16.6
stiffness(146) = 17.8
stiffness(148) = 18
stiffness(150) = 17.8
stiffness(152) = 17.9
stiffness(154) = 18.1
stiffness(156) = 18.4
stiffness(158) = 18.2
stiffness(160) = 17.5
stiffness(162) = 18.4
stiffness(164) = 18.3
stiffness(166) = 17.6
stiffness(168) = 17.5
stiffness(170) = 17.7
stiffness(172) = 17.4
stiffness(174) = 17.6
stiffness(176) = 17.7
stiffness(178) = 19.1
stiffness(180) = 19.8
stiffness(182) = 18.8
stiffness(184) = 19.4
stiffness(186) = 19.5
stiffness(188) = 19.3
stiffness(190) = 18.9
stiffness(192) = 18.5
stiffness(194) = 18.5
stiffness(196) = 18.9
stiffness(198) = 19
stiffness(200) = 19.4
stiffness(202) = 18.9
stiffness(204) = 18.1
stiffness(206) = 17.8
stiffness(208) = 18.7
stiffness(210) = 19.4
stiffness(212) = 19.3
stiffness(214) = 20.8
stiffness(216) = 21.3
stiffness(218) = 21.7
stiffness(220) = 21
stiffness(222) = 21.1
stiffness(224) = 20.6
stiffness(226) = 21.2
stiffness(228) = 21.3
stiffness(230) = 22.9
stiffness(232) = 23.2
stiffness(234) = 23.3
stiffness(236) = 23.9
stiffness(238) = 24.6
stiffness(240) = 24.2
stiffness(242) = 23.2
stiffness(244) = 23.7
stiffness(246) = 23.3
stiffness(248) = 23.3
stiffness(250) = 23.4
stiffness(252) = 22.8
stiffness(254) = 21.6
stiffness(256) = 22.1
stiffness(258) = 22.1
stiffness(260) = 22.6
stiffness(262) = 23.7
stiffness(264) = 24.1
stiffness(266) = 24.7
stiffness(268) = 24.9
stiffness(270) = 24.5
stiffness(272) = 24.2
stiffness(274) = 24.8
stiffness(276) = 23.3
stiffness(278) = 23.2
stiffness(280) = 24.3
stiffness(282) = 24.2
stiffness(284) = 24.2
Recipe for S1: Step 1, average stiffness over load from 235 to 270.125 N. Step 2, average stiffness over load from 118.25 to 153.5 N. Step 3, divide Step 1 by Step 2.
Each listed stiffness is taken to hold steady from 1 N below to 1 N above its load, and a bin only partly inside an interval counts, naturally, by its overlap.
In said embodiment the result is 1.4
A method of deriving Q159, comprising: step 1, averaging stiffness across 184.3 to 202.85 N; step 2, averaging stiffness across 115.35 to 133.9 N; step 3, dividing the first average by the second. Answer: 1.24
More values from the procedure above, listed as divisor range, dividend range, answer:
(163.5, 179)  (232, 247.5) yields 1.33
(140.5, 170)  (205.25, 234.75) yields 1.18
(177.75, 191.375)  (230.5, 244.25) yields 1.23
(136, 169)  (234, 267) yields 1.32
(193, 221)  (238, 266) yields 1.19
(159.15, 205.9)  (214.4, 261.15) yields 1.22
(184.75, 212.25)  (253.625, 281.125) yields 1.25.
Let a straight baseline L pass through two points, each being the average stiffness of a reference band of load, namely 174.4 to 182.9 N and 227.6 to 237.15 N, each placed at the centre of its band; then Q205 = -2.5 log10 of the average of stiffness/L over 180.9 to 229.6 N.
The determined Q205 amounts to 0.06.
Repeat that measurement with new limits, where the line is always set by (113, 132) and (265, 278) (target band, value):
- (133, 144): -0.02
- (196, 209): 0.08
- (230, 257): -0.03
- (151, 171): -0.03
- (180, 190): -0.01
